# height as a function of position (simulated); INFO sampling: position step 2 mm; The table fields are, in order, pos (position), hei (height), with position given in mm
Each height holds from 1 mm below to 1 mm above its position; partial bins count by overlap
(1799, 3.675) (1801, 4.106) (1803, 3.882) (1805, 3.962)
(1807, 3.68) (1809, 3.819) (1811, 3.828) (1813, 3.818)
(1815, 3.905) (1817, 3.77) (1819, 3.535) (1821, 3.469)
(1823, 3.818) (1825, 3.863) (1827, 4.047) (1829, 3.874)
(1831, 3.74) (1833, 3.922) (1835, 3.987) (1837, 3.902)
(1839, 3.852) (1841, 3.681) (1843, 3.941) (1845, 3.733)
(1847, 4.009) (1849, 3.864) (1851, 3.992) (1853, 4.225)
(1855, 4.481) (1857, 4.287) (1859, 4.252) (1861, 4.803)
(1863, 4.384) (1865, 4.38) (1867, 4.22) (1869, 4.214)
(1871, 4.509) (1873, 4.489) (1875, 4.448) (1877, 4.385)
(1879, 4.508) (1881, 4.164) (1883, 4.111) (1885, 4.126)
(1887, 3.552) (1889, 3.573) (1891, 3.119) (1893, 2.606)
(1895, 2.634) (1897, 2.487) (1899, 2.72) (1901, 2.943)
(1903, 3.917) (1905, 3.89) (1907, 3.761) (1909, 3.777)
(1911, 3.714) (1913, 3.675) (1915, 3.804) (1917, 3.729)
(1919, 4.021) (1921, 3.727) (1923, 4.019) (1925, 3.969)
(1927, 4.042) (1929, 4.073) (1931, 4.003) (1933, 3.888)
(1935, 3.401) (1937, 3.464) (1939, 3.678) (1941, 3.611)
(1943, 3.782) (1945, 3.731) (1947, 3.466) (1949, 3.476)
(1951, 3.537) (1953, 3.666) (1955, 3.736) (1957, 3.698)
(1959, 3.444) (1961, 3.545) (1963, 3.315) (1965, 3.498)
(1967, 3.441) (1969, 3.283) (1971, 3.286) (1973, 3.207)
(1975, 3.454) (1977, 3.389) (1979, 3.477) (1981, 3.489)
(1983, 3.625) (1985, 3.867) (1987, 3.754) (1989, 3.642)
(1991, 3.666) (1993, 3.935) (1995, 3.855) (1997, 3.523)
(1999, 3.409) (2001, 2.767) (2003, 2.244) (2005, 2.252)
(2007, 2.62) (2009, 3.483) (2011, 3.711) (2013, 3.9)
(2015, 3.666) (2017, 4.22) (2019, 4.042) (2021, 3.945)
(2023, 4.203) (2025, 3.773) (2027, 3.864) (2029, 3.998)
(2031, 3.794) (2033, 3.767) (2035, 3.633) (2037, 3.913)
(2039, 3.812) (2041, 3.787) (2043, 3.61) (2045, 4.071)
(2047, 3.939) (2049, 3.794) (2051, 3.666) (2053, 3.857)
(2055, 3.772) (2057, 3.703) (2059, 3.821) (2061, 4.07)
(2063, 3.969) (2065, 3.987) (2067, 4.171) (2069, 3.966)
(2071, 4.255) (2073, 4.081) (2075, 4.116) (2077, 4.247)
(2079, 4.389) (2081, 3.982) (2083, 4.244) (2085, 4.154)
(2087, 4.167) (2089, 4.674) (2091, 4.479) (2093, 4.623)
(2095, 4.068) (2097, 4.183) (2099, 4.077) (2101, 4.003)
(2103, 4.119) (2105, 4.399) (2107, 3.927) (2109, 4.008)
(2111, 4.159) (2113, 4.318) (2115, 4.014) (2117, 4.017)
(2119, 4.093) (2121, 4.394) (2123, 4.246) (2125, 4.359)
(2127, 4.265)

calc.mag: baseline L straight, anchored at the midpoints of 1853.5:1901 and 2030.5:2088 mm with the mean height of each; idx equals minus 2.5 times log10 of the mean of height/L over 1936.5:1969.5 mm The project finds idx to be 0.11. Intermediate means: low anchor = 3.91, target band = 3.56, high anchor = 3.96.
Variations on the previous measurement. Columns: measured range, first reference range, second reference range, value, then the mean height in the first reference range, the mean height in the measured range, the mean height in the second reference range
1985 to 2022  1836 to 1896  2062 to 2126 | 0.18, 4.01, 3.49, 4.18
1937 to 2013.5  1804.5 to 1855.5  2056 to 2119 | 0.16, 3.87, 3.46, 4.14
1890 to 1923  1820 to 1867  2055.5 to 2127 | 0.18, 4.03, 3.43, 4.16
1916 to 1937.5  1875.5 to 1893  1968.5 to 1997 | -0.03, 3.88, 3.86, 3.57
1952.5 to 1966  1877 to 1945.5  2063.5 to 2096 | 0.08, 3.66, 3.55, 4.22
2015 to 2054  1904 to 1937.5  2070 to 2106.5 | 0.06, 3.83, 3.87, 4.23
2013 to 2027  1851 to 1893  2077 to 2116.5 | 0.06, 4.17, 3.96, 4.21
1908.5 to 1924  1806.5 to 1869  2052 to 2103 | 0.06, 3.98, 3.81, 4.12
